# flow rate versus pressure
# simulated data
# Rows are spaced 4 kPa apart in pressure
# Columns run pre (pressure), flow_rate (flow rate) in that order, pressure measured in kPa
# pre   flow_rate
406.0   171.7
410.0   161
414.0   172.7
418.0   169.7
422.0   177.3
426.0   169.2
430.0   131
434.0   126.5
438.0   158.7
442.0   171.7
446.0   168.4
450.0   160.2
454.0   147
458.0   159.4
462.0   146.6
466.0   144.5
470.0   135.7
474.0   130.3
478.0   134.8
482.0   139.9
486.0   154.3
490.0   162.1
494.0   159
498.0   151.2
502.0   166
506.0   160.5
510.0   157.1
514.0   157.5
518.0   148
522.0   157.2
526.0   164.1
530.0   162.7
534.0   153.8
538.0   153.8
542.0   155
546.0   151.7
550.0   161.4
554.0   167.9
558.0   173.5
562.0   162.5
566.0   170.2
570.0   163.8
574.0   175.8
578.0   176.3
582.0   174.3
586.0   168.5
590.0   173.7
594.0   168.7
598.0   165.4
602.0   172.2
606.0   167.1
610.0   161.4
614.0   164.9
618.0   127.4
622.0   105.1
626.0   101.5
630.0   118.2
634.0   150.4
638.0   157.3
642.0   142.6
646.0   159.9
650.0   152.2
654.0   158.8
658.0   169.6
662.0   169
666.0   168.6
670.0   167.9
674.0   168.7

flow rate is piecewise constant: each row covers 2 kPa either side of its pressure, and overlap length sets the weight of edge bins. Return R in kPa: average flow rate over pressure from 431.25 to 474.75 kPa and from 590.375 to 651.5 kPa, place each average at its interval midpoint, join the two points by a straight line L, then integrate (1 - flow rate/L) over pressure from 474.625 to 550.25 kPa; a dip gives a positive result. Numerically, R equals -2.6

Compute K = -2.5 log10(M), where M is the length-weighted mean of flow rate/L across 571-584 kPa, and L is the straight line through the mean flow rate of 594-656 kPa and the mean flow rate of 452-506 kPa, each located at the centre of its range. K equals -0.179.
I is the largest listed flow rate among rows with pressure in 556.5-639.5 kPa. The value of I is 176.3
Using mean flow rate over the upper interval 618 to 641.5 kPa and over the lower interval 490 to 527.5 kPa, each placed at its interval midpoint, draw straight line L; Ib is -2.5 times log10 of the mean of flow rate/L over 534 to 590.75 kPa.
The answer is -0.151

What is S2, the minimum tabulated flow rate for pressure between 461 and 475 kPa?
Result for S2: 130.3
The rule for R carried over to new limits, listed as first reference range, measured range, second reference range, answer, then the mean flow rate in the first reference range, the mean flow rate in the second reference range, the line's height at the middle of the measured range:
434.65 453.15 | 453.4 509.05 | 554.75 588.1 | 4.8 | 161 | 171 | 164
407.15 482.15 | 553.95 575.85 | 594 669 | -2.4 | 153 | 151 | 152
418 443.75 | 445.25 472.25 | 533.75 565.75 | 1.2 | 157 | 161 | 158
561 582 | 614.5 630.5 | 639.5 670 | 4.6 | 170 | 161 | 164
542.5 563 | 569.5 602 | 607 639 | -4.5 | 163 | 136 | 150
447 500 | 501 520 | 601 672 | -1.1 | 148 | 150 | 149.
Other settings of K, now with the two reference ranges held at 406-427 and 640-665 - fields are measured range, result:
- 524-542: 0.044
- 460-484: 0.206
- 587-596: -0.058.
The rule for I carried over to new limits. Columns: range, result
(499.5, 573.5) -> 173.5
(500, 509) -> 166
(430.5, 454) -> 171.7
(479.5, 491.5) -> 162.1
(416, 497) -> 177.3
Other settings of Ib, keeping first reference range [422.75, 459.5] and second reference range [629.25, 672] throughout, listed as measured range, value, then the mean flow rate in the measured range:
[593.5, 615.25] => -0.07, 167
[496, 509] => -0.02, 159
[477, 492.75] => 0.05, 149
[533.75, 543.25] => 0.01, 154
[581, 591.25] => -0.10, 172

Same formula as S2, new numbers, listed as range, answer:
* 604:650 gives 101.5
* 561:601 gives 162.5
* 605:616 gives 161.4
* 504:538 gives 148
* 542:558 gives 151.7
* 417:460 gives 126.5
